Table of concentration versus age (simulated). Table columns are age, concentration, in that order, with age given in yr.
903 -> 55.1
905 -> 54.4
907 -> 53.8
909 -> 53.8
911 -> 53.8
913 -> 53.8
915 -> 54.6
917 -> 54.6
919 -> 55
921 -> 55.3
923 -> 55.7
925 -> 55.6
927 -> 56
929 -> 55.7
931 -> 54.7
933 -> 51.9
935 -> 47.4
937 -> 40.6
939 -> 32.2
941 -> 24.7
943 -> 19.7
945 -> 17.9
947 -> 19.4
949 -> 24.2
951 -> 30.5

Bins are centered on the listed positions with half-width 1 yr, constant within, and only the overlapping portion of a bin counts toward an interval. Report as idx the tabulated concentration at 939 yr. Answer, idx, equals 32.2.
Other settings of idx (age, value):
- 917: 54.6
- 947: 19.4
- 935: 47.4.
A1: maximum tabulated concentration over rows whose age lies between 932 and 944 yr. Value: 51.9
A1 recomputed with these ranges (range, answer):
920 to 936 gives 56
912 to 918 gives 54.6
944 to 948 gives 19.4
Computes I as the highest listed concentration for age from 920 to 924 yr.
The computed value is 55.7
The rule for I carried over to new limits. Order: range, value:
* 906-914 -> 53.8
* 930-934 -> 54.7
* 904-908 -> 54.4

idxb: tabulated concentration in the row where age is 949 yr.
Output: 24.2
